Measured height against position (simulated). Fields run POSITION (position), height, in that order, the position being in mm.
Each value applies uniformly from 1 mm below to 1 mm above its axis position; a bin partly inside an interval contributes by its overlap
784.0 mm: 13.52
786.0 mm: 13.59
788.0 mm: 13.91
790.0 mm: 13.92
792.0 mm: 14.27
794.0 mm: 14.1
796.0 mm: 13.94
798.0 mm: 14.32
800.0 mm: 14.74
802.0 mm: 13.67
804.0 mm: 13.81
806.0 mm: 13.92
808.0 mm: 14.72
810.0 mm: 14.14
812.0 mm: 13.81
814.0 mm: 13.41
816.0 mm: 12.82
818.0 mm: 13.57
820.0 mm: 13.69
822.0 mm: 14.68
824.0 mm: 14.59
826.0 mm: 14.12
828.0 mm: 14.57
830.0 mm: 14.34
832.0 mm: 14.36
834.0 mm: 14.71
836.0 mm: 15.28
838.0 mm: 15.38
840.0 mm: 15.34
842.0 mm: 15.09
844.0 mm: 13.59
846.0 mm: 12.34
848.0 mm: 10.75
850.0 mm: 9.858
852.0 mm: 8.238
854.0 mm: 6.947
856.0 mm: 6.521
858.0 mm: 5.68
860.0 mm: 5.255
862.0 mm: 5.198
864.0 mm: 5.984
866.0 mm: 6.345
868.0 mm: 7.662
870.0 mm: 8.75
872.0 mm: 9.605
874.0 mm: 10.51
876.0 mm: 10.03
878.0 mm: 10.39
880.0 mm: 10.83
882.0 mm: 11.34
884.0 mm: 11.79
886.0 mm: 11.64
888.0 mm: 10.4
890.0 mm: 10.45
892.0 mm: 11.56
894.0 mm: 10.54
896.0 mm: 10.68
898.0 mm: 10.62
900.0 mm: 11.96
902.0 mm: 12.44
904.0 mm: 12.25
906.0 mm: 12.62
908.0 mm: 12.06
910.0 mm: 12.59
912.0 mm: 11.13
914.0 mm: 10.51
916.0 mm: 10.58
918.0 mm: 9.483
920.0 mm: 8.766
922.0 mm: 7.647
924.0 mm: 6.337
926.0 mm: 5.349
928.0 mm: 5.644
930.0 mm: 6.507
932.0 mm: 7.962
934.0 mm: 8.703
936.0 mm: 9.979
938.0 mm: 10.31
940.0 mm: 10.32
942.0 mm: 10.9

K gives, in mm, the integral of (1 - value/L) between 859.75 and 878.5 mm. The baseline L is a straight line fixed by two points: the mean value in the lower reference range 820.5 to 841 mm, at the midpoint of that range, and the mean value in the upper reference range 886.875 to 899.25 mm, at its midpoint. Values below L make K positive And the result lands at 6.4 mm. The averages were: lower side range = 14.7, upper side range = 10.7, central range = 8.02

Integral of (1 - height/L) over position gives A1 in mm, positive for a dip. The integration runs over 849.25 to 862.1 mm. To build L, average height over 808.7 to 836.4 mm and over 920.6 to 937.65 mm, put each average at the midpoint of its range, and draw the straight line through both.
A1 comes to 5.55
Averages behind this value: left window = 14.1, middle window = 6.87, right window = 7.42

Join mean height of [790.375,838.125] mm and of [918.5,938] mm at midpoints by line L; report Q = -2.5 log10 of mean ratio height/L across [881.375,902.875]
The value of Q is -0.16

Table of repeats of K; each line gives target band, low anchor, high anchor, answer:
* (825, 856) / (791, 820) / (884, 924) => 0.2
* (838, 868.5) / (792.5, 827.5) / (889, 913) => 8.8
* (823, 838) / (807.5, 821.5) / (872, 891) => -1.8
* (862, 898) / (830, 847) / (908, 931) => 5.1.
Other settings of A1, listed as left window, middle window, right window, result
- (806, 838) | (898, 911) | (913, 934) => -4.44 mm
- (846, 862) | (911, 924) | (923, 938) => -3.39 mm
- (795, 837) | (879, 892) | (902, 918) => 1.21 mm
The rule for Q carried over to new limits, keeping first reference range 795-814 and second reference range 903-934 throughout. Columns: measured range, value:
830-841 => -0.17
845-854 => 0.22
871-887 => 0.02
